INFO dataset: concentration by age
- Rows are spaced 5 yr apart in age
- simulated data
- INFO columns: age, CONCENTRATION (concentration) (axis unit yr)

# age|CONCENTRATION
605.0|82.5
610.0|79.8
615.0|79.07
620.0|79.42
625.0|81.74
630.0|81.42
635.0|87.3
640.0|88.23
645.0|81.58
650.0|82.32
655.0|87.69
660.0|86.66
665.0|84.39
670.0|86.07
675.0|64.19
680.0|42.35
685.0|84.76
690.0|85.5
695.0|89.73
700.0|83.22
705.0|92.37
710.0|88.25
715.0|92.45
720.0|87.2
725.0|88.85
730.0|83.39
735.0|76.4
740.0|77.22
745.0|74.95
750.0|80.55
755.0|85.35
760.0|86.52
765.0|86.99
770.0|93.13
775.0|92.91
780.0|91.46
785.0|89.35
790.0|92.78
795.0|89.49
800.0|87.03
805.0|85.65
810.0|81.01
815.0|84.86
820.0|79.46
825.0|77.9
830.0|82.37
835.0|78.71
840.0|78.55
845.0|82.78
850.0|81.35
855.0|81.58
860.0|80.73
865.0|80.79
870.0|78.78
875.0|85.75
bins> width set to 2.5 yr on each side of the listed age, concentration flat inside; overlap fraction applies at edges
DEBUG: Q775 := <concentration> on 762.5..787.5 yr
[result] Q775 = 90.8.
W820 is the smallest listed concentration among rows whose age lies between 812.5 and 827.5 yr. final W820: 77.9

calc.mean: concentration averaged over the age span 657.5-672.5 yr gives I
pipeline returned 85.7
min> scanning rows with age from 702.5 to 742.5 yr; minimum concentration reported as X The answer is 76.4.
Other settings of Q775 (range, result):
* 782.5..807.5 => 88.9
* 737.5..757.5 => 79.5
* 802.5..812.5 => 83.3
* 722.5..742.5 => 81.5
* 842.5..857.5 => 81.9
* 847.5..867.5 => 81.1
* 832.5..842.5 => 78.6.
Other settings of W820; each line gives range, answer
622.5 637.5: 81.42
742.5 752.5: 74.95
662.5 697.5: 42.35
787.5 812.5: 81.01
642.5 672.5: 81.58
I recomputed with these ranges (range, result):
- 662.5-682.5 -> 69.2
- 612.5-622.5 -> 79.2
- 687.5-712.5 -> 87.8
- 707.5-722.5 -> 89.3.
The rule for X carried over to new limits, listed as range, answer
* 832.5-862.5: 78.55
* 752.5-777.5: 85.35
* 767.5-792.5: 89.35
